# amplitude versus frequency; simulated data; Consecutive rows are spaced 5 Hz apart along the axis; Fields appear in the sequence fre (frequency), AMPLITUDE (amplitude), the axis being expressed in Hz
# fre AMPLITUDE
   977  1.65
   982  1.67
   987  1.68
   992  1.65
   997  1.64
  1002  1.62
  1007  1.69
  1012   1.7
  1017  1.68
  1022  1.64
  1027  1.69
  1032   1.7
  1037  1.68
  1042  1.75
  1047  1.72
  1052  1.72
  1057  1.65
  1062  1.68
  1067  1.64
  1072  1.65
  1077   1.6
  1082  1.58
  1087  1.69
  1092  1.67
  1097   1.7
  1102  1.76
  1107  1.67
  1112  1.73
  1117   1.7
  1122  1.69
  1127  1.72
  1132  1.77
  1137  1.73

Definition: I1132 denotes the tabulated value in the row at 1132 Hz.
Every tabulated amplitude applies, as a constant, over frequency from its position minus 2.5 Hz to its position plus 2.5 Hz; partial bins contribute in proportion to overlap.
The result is 1.77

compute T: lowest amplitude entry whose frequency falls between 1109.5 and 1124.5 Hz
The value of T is 1.69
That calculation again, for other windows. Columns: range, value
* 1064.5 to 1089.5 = 1.58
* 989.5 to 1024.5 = 1.62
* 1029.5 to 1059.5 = 1.65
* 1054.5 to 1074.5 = 1.64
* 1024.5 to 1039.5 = 1.68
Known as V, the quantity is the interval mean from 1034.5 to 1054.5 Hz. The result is 1.72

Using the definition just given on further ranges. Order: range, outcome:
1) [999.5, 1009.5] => 1.66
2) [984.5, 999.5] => 1.66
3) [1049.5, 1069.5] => 1.67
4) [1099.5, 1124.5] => 1.71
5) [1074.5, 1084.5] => 1.59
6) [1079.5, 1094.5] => 1.65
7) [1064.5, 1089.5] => 1.63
